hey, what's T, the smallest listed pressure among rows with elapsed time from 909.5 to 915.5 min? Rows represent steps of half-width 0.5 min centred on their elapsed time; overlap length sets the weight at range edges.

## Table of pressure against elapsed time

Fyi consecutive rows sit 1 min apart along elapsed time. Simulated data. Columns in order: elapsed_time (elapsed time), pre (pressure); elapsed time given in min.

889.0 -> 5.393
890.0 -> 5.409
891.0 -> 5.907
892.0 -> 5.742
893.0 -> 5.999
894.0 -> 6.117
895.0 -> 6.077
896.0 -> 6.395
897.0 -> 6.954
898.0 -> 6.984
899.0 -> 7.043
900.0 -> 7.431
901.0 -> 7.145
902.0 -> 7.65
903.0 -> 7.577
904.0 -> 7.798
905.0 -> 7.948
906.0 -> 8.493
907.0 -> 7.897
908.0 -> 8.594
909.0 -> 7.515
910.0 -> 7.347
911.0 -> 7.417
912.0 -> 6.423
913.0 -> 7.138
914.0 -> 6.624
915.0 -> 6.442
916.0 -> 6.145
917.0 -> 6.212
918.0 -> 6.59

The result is 6.423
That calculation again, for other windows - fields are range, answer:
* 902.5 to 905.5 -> 7.577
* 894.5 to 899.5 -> 6.077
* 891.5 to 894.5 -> 5.742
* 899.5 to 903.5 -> 7.145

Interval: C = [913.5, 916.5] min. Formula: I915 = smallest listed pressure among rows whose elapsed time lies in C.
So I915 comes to 6.145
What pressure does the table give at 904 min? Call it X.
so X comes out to 7.798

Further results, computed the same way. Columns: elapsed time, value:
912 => 6.423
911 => 7.417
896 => 6.395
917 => 6.212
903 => 7.577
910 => 7.347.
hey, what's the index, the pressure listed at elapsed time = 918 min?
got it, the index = 6.59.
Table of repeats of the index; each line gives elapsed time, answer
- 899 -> 7.043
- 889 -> 5.393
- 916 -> 6.145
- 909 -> 7.515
